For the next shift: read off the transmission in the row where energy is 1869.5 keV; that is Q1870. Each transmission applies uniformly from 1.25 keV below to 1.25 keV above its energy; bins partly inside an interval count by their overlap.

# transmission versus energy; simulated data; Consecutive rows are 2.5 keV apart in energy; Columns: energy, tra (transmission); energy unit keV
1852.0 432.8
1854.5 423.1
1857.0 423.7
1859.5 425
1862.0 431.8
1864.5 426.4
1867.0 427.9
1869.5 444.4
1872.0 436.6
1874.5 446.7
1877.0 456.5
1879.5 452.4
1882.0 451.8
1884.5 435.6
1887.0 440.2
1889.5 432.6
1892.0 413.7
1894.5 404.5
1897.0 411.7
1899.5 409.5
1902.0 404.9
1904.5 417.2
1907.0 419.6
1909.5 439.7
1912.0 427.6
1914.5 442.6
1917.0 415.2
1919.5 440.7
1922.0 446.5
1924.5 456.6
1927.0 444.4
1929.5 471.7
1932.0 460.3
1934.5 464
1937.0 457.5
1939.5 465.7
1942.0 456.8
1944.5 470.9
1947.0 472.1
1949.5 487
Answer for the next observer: 444.4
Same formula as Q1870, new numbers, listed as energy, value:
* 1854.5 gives 423.1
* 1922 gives 446.5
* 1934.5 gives 464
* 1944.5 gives 470.9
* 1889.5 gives 432.6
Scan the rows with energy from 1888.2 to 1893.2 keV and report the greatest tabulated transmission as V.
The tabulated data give 432.6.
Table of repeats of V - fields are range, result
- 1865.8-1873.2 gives 444.4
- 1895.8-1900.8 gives 411.7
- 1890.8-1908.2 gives 419.6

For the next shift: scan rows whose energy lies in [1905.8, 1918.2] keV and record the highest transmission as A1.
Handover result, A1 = 442.6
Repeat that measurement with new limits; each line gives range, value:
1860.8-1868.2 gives 431.8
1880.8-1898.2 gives 451.8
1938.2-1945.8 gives 470.9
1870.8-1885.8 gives 456.5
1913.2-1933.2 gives 471.7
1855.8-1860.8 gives 425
